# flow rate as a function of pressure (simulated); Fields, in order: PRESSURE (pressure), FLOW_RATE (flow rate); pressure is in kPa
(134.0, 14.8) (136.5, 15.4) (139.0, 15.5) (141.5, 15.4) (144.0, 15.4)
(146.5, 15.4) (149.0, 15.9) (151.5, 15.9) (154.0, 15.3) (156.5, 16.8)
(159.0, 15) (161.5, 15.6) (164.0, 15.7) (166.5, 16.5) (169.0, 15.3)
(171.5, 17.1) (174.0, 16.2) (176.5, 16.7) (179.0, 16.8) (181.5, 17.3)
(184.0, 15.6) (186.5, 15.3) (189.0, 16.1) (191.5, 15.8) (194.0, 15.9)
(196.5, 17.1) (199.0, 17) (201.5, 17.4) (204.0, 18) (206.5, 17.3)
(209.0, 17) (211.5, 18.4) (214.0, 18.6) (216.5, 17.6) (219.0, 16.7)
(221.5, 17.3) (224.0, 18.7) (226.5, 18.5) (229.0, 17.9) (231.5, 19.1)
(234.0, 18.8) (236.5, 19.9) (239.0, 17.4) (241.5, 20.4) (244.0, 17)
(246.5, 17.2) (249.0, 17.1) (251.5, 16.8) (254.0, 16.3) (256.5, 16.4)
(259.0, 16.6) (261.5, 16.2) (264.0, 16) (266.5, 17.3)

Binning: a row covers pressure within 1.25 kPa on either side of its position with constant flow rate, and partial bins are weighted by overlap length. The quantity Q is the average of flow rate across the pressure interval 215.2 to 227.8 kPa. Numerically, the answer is 17.8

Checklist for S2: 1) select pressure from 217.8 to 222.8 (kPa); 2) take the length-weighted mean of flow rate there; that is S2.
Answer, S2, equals 17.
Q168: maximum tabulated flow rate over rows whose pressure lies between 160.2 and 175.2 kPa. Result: 17.1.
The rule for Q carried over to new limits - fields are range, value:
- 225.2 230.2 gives 18.2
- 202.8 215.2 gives 17.9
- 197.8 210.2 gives 17.3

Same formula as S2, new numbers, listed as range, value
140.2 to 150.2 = 15.5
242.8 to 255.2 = 16.9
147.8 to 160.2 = 15.8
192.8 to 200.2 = 16.7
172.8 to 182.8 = 16.7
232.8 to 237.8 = 19.3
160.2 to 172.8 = 16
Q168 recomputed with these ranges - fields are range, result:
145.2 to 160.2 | 16.8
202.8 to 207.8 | 18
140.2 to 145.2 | 15.4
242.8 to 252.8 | 17.2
